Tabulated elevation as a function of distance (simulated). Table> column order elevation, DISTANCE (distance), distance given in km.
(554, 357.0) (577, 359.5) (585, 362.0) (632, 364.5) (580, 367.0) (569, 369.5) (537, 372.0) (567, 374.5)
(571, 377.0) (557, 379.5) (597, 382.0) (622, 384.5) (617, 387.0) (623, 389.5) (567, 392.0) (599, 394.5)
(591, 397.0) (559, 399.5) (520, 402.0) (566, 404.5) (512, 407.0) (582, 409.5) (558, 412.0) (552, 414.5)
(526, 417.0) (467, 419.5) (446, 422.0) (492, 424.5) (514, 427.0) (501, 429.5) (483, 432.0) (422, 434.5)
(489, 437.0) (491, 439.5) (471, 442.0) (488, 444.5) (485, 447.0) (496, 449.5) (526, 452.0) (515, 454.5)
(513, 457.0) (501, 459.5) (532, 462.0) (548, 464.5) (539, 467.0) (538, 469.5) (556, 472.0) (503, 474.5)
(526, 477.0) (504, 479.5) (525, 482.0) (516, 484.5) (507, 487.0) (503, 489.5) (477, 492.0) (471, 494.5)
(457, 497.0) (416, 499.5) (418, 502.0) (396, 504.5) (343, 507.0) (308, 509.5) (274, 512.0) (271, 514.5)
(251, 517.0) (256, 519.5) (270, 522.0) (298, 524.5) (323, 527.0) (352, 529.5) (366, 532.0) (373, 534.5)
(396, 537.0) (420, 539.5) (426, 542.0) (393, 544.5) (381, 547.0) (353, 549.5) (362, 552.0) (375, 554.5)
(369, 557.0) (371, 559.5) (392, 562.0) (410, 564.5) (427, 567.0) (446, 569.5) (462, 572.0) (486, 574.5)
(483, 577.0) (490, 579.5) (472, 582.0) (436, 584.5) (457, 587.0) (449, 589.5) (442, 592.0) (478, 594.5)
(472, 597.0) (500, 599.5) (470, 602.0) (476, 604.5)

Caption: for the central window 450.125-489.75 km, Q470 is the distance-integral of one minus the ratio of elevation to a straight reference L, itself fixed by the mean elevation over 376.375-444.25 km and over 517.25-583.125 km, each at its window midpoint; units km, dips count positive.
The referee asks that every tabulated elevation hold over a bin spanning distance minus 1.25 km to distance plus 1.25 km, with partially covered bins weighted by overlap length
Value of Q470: -4.1 km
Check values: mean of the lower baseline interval 536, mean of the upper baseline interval 388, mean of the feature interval 522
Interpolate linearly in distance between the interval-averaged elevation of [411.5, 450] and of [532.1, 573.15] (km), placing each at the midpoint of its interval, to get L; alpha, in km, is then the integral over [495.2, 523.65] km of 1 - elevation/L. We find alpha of 6.35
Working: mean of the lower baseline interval 491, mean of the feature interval 335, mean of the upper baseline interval 396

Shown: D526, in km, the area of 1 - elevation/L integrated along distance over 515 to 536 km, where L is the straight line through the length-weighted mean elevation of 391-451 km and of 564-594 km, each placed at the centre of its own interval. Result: 7.3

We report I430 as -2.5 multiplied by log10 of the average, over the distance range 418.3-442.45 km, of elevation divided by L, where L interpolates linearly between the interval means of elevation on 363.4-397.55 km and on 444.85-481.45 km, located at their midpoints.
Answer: 0.15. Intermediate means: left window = 588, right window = 519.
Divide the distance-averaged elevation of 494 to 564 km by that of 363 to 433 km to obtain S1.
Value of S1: 0.65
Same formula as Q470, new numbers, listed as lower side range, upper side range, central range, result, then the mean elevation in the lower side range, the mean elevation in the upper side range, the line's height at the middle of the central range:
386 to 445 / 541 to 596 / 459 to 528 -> 7.0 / 527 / 426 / 475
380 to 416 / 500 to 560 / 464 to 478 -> -2.6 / 575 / 348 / 450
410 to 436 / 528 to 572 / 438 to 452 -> -0.3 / 499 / 391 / 480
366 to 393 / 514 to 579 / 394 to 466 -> 0.7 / 583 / 376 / 520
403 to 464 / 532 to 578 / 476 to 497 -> -1.7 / 506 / 405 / 462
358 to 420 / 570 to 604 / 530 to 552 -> 4.8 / 570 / 469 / 492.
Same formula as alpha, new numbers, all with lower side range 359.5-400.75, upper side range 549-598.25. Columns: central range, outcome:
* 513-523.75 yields 4.8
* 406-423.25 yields 1.2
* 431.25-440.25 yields 1.2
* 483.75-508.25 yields 2.3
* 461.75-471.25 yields -0.4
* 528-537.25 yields 1.9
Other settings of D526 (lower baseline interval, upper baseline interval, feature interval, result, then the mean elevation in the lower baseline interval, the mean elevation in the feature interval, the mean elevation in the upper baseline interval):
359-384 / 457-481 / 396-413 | 0.19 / 579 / 555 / 527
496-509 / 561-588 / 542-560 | 2.43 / 399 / 376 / 451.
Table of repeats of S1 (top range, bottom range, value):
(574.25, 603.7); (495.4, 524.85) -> 1.41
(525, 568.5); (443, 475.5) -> 0.73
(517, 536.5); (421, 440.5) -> 0.66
